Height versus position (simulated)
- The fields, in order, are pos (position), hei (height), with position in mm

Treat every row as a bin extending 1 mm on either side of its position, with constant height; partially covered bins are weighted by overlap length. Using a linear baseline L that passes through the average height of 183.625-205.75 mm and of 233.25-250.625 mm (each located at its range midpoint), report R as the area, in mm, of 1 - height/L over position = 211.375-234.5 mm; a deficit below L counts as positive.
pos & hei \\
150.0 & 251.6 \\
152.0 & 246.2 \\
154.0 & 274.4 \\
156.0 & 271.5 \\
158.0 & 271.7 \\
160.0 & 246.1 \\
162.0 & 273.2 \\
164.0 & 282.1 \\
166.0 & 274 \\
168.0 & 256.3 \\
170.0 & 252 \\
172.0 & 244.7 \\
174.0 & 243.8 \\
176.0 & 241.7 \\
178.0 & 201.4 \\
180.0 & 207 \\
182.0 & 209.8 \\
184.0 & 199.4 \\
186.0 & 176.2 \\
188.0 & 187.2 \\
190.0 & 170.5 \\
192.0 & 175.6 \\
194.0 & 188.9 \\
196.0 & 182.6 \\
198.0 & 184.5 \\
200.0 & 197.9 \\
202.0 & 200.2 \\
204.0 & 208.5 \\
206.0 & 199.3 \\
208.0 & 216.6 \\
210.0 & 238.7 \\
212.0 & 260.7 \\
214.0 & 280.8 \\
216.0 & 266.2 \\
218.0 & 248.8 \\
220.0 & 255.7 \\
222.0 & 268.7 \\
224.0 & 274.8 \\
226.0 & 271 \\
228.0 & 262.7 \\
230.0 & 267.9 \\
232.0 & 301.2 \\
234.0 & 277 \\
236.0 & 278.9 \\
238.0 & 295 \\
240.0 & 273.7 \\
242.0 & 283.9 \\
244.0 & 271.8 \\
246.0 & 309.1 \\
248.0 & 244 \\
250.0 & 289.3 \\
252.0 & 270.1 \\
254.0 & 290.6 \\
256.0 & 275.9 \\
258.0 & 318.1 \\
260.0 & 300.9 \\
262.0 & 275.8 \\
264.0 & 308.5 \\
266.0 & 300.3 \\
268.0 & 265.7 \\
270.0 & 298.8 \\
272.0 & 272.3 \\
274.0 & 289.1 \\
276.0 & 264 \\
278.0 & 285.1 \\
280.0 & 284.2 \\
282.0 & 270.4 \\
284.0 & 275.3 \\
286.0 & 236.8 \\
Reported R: -2.55 mm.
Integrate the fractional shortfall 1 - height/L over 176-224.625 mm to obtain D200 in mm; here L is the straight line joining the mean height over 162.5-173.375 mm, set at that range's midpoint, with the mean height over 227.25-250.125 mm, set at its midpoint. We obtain 9.6 mm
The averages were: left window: 262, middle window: 217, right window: 279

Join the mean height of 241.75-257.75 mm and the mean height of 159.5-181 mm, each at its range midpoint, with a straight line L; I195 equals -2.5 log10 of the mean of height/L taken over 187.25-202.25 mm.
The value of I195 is 0.359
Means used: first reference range 248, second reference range 281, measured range 185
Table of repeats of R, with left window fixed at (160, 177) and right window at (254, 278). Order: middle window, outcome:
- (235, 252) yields 0.1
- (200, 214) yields 2.4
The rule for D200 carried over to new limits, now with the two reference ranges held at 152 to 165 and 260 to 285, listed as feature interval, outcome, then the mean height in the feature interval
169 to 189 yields 4.02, 216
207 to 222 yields 1.19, 254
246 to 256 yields 0.11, 277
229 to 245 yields -0.16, 281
